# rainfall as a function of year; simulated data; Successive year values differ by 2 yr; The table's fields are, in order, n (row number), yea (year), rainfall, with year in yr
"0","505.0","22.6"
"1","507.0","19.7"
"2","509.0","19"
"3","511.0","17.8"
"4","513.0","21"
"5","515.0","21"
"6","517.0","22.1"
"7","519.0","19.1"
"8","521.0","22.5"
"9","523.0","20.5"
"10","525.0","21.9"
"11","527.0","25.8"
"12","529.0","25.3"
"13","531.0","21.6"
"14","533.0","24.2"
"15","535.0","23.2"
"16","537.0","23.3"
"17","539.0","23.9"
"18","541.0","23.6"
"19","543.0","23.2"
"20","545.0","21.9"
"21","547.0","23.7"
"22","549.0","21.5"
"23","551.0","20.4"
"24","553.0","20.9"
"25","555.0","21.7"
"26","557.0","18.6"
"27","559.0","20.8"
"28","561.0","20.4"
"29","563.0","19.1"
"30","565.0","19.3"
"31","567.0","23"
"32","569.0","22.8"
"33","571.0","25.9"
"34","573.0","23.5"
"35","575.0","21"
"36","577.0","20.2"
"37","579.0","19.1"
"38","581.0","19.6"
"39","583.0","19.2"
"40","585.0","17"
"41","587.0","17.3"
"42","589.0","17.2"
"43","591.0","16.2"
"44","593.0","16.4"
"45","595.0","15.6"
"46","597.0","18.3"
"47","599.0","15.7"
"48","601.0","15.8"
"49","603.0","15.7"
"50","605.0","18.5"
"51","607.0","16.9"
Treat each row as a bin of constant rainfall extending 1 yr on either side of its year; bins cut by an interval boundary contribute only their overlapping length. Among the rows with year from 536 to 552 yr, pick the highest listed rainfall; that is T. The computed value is 23.9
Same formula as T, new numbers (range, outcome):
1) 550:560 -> 21.7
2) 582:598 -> 19.2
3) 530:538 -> 24.2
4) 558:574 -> 25.9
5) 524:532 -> 25.8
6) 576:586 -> 20.2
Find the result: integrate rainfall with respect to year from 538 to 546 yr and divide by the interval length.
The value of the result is 23.1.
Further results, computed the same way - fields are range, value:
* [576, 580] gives 19.6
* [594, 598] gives 16.9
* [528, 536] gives 23.6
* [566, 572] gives 23.9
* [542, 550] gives 22.6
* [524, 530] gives 24.3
